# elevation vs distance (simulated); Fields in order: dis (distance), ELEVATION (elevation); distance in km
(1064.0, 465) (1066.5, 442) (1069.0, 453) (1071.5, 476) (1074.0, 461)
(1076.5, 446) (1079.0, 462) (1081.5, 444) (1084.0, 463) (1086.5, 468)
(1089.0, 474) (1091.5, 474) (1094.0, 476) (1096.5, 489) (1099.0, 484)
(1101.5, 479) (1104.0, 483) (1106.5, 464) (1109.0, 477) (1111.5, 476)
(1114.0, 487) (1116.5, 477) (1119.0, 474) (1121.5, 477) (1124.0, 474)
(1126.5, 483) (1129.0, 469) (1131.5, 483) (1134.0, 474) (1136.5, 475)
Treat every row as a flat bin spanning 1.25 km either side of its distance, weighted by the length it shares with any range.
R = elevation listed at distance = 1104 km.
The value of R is 483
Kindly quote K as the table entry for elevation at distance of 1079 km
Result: 462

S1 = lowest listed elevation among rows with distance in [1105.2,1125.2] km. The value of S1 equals 464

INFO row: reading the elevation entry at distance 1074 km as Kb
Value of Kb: 461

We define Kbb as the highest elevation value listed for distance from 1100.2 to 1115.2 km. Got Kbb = 487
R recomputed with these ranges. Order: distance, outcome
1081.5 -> 444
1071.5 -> 476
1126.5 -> 483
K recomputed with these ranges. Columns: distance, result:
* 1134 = 474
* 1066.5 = 442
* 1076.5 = 446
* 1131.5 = 483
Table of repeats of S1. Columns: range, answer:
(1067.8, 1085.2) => 444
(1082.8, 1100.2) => 463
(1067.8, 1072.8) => 453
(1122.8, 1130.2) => 469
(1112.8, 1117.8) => 477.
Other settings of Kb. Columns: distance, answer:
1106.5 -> 464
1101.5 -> 479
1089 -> 474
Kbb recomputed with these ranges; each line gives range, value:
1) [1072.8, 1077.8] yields 461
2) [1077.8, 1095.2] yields 476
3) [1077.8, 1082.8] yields 462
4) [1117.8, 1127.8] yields 483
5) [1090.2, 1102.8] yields 489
